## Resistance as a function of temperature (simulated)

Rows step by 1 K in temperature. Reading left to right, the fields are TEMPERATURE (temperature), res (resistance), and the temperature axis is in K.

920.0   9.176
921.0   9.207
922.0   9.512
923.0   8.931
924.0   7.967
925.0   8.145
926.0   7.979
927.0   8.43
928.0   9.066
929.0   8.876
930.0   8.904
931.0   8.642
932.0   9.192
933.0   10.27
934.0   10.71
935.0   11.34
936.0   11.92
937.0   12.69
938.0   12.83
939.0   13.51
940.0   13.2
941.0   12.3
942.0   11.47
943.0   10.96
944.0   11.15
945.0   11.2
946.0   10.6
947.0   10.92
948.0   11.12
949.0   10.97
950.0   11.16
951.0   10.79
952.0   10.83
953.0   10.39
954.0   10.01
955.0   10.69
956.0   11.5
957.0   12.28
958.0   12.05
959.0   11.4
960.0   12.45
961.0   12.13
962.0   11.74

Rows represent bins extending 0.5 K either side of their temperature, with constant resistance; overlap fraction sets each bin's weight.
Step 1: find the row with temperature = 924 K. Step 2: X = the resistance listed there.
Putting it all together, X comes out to 7.967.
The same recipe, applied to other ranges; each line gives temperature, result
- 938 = 12.83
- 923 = 8.931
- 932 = 9.192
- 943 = 10.96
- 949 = 10.97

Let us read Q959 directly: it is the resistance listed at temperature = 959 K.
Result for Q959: 11.4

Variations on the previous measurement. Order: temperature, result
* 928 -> 9.066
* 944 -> 11.15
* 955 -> 10.69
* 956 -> 11.5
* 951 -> 10.79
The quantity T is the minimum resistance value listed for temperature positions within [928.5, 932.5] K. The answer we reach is 8.642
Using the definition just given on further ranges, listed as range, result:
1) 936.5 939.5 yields 12.69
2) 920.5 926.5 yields 7.967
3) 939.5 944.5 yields 10.96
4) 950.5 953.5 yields 10.39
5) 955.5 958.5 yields 11.5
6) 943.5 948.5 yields 10.6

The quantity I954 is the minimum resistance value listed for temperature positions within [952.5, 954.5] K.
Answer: 10.01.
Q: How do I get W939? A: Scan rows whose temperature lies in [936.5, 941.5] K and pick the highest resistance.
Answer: 13.51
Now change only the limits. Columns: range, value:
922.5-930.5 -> 9.066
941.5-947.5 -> 11.47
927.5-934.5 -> 10.71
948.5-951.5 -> 11.16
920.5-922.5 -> 9.512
